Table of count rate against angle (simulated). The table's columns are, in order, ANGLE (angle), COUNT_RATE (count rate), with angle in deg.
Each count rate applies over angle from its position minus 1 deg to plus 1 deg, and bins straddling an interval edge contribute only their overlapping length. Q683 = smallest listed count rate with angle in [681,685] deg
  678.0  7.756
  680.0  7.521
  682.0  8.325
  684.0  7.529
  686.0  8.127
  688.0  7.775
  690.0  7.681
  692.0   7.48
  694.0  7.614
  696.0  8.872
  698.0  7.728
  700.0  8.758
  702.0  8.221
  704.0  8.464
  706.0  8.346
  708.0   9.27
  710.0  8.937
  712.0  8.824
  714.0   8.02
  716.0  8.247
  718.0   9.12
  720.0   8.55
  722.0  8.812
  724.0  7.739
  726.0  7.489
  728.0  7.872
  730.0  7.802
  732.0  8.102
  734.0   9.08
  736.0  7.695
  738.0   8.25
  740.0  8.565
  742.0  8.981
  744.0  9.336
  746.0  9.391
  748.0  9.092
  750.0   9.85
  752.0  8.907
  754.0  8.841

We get 7.529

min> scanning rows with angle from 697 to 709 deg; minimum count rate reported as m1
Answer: 7.728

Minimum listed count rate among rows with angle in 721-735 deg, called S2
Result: 7.489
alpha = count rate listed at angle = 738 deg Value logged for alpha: 8.25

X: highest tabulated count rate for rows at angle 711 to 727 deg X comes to 9.12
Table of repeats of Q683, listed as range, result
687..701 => 7.48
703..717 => 8.02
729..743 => 7.695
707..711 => 8.937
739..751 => 8.565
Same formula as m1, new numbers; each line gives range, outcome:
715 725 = 7.739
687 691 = 7.681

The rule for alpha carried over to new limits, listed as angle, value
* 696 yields 8.872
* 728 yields 7.872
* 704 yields 8.464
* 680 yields 7.521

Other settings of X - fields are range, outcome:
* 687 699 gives 8.872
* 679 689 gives 8.325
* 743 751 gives 9.85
